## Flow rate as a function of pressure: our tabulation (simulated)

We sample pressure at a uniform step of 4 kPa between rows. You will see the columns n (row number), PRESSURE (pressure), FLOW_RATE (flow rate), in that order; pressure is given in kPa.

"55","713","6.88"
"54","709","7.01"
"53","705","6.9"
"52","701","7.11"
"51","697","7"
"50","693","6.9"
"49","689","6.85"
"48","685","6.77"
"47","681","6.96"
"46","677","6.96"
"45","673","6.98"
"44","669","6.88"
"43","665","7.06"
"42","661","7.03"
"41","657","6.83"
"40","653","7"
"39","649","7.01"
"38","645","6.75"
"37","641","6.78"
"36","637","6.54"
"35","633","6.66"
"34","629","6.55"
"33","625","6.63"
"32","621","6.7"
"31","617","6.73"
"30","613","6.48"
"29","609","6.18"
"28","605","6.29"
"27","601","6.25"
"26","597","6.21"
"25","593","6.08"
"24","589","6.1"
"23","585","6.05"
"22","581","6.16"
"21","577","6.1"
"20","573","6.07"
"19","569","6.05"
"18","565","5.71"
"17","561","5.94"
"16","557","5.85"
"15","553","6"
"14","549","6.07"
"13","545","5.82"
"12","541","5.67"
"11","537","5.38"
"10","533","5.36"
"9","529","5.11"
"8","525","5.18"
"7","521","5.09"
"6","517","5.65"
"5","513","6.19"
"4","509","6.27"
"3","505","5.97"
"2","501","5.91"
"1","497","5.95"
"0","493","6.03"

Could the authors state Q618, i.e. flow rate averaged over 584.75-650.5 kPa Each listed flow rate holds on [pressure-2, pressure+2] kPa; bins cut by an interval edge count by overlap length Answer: 6.48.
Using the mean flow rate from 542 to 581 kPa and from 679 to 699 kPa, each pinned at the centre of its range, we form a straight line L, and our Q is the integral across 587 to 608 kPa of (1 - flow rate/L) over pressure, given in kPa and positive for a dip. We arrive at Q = 0.1 kPa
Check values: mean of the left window 5.96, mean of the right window 6.9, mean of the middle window 6.19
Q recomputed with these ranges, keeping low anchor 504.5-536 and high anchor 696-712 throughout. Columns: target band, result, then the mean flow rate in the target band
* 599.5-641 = -1.1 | 6.52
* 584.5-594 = 0.0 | 6.08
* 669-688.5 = -0.3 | 6.91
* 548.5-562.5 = -0.3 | 5.95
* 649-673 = -1.1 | 6.97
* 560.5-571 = 0.1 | 5.89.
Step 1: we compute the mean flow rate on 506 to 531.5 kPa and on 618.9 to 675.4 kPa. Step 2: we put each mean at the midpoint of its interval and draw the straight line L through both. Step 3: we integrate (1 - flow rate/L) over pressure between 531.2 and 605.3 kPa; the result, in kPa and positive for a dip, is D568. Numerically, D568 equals 1.4 kPa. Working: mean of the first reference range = 5.59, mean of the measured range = 5.95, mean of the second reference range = 6.82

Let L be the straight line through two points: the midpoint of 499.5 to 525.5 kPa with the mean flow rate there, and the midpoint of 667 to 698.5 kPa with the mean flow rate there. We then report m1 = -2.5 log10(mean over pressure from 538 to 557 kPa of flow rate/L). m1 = 0.03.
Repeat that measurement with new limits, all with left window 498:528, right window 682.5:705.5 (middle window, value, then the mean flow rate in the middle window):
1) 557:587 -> 0.02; 6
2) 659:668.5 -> -0.05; 7.02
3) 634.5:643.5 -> -0.02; 6.67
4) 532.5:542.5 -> 0.08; 5.48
